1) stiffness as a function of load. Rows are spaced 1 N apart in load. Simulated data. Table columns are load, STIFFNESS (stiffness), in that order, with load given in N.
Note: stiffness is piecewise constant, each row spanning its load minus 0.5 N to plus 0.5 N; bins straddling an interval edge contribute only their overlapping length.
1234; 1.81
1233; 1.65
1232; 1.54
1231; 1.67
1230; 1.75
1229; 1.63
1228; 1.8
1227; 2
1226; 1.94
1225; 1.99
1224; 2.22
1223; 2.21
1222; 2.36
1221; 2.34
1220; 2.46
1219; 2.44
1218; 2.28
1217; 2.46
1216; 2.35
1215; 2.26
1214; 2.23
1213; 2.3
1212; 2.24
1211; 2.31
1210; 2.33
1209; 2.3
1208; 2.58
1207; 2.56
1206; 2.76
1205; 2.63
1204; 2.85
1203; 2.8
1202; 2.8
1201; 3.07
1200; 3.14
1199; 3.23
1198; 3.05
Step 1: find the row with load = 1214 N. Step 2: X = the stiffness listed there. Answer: 2.23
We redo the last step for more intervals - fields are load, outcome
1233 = 1.65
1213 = 2.3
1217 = 2.46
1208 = 2.58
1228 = 1.8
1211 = 2.31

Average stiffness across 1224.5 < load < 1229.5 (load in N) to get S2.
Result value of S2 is 1.87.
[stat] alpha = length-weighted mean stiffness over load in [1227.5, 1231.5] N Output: 1.71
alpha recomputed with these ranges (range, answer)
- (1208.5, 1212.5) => 2.29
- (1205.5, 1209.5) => 2.55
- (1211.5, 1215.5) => 2.26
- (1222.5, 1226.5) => 2.09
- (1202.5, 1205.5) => 2.76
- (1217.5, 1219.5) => 2.36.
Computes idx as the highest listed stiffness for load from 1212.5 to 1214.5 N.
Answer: 2.3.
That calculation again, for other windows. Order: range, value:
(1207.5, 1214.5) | 2.58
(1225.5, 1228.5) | 2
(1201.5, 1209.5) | 2.85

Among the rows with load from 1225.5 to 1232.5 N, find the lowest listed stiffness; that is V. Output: 1.54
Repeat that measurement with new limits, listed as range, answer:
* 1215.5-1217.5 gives 2.35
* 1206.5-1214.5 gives 2.23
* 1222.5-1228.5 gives 1.8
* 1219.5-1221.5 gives 2.34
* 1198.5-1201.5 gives 3.07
